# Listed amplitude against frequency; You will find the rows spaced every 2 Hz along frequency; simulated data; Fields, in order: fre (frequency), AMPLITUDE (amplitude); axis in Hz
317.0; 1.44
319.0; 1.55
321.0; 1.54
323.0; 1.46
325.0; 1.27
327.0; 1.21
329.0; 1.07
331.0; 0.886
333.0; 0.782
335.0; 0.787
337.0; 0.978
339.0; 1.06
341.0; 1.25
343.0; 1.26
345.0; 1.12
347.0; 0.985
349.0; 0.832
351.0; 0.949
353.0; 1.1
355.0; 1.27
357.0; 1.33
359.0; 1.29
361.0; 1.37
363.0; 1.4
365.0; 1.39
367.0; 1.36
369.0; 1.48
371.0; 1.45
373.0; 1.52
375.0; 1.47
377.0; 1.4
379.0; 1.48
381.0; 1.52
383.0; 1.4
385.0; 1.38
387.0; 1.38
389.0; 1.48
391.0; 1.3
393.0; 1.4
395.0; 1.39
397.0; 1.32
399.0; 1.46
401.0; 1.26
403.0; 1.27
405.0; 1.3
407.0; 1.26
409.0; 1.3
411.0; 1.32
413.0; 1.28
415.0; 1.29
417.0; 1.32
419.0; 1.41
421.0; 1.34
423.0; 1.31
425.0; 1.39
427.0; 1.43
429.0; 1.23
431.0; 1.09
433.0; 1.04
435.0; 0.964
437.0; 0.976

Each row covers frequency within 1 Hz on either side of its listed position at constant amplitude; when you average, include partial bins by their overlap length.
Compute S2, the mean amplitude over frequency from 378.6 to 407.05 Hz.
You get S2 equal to 1.37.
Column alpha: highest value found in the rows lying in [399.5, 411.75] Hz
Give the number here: 1.32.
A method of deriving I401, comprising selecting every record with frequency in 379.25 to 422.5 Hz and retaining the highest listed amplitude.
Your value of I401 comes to 1.52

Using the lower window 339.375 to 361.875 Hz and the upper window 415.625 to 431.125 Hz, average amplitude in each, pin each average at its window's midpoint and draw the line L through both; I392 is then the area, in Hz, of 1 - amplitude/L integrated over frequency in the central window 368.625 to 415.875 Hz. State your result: -4.8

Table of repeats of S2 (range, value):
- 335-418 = 1.3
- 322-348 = 1.09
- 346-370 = 1.23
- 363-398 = 1.42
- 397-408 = 1.31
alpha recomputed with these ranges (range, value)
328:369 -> 1.48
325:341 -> 1.27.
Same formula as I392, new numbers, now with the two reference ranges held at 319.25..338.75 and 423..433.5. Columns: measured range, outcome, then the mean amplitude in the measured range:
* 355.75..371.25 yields -2.8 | 1.38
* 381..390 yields -1.7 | 1.42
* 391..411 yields -1.8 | 1.33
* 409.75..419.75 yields -0.7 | 1.32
